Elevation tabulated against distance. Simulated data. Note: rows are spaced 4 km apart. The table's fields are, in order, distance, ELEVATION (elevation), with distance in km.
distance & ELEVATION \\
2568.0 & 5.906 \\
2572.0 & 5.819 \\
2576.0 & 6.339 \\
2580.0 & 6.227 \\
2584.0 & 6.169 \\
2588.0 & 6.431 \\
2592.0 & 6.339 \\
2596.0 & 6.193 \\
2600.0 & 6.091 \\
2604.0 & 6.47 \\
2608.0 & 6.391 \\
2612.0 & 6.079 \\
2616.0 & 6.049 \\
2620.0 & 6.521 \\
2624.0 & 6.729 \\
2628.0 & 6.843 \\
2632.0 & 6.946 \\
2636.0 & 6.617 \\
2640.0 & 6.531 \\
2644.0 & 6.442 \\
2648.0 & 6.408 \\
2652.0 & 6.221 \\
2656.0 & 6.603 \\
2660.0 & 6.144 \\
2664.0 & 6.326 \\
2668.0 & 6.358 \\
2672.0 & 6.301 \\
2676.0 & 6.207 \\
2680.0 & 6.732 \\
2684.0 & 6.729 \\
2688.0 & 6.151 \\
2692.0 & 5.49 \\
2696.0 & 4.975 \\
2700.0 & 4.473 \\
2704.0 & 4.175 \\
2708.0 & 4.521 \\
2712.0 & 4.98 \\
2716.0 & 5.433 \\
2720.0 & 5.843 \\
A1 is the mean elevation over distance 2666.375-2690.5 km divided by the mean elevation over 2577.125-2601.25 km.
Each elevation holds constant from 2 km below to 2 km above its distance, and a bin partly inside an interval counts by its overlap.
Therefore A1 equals 1.02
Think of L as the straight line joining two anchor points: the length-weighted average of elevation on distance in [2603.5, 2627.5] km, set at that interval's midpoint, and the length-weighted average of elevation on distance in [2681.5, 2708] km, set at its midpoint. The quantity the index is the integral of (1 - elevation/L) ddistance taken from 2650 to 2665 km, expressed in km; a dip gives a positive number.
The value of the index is -1.3 km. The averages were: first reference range 6.4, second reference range 5.3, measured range 6.32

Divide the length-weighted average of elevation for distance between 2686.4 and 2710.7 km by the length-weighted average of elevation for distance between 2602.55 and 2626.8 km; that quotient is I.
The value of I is 0.77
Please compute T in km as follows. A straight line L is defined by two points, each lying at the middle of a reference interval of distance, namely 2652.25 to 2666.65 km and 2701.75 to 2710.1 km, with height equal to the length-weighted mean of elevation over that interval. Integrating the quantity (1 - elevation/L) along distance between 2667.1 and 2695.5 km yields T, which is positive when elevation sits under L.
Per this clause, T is -4.2 km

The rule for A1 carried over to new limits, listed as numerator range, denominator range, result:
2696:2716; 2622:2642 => 0.69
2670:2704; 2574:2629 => 0.91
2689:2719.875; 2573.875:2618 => 0.79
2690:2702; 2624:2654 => 0.76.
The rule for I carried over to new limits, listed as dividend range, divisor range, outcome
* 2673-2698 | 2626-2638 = 0.89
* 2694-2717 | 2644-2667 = 0.74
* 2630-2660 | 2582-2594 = 1.03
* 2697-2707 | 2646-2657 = 0.69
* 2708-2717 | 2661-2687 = 0.78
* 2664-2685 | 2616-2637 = 0.97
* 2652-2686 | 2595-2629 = 1.01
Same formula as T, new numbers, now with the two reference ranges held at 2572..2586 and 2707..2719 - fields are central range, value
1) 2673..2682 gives -1.8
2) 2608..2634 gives -3.0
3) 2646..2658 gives -1.8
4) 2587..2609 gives -1.0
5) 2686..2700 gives -0.4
